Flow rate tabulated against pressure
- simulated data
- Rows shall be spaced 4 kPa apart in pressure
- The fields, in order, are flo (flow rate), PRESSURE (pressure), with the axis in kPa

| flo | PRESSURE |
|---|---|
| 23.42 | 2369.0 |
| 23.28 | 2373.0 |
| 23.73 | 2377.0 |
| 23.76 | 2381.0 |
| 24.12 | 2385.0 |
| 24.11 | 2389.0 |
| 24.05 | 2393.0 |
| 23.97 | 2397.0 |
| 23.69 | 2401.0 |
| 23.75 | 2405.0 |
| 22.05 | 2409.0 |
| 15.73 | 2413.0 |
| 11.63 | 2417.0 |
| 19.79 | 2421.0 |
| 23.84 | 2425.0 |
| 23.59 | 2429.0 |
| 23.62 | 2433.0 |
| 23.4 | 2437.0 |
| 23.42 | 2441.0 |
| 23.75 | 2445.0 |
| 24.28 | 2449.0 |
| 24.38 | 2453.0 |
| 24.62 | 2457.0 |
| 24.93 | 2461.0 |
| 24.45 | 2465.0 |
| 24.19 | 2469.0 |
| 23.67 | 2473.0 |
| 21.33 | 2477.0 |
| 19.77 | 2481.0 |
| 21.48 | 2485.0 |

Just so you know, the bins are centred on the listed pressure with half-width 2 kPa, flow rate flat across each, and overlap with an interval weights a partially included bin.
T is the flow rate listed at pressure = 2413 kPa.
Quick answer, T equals 15.73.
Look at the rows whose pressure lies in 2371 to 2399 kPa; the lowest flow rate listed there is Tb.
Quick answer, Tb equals 23.28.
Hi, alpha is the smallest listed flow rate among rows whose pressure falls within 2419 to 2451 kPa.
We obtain 19.79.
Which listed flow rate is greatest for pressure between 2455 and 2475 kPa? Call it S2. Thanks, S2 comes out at 24.93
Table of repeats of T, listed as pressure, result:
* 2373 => 23.28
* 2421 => 19.79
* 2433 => 23.62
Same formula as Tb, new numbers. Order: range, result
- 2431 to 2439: 23.4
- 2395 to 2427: 11.63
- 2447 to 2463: 24.28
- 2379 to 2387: 23.76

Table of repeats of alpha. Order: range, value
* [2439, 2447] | 23.42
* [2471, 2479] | 21.33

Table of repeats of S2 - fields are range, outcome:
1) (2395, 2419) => 23.97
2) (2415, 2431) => 23.84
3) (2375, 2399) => 24.12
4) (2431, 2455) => 24.38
